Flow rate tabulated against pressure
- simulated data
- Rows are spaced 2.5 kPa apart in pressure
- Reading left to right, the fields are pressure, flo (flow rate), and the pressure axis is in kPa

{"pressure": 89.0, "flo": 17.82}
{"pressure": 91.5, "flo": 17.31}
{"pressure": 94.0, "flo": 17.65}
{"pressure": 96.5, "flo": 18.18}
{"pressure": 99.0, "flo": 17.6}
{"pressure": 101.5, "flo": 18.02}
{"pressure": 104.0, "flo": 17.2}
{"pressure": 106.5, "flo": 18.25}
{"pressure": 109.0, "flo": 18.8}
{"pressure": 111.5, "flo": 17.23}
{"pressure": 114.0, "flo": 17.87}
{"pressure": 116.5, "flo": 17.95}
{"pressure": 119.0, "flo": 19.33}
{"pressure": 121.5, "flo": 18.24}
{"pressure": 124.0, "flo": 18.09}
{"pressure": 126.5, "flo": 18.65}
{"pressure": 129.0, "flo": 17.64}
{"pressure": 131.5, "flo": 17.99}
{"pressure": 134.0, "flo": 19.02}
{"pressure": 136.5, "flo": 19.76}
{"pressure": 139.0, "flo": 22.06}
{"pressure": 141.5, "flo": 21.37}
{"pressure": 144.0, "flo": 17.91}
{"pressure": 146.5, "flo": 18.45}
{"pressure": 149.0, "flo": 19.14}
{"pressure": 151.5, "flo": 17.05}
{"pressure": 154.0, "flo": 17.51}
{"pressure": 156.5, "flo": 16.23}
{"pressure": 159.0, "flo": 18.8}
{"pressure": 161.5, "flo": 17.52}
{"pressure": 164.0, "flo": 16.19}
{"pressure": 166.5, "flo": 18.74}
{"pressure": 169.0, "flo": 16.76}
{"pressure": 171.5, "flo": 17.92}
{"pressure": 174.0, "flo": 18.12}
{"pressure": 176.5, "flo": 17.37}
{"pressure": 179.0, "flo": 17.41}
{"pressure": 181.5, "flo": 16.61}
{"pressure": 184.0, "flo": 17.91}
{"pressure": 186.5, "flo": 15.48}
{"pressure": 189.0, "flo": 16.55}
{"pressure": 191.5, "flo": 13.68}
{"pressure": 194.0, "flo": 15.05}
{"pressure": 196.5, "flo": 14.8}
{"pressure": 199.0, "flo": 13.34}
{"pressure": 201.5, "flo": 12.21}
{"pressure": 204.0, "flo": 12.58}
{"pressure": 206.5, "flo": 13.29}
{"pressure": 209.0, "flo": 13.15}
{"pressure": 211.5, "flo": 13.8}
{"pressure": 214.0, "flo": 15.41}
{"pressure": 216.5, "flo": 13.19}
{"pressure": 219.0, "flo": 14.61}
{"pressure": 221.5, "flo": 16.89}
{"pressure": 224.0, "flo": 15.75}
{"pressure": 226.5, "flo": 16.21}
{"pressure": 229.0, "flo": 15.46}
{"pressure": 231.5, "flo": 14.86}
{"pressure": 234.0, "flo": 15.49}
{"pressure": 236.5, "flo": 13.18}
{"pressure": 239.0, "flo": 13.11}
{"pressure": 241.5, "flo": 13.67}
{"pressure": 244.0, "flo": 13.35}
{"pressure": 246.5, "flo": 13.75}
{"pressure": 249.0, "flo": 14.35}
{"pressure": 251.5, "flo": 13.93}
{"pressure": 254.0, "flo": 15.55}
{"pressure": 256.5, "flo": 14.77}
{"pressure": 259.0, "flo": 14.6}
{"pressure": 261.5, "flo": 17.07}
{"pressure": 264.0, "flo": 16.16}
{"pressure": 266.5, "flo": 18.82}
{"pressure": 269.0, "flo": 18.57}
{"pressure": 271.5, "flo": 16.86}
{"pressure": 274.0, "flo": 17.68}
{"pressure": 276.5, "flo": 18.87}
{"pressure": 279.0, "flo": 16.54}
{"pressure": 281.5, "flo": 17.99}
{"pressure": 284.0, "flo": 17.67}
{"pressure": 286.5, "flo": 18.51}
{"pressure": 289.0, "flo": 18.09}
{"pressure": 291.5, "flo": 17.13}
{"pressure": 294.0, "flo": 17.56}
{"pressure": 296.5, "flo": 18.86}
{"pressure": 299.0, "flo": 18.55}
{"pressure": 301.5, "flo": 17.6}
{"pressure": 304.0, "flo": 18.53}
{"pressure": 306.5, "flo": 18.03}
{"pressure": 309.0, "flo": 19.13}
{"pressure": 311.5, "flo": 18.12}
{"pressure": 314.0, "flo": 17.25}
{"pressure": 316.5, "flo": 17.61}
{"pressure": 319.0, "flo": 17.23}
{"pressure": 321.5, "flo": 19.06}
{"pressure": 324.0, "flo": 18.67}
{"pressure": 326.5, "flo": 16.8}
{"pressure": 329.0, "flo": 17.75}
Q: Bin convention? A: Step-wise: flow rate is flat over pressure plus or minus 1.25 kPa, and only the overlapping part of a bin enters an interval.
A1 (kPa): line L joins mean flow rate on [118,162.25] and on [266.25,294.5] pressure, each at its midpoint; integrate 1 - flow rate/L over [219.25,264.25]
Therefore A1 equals 7.9 kPa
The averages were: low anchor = 18.6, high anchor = 17.8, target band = 14.9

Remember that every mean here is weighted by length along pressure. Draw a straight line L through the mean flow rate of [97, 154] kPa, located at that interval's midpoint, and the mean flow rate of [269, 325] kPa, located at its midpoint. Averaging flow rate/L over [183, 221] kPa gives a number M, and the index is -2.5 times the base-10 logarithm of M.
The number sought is 0.261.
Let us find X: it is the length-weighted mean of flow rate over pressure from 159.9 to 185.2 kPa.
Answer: 17.5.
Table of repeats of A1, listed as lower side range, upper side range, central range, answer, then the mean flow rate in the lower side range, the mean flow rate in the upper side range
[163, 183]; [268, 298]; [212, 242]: 4.8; 17.4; 17.9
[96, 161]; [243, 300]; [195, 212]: 4.1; 18.4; 16.8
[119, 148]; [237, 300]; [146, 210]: 7.0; 19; 16.4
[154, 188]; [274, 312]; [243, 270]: 3.5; 17.3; 18.1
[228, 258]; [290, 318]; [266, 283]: -1.7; 14.3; 18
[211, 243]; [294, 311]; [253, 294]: -0.5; 14.8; 18.4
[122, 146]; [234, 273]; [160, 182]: 0.6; 19.1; 15.2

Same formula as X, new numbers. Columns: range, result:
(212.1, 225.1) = 15.1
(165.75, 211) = 15.5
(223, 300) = 16.2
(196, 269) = 14.7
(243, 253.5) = 14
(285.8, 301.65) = 18.1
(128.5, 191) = 17.9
